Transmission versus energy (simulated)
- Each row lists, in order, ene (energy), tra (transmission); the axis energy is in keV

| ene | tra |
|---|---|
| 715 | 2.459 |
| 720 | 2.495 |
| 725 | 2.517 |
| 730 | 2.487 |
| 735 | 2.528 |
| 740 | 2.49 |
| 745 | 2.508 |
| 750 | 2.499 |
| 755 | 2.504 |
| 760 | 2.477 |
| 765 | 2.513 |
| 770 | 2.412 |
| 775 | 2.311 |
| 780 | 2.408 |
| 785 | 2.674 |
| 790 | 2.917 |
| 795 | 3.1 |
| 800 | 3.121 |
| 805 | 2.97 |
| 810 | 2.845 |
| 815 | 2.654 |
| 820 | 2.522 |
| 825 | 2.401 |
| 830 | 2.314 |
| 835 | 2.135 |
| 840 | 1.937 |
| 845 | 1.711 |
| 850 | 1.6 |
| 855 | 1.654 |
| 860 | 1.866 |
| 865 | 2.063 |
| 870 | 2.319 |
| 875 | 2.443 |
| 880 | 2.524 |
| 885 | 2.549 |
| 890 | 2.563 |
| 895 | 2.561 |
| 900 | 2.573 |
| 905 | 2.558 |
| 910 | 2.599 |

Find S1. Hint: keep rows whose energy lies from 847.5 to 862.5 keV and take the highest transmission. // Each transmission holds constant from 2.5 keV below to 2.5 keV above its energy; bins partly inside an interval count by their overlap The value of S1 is 1.866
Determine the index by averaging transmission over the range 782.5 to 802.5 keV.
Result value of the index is 2.95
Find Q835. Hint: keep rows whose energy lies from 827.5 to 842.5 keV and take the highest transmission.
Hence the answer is 2.314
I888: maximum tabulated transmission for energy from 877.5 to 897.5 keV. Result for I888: 2.563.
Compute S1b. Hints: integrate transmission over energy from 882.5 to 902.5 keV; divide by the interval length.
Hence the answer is 2.56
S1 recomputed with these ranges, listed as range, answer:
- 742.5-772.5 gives 2.513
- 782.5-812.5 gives 3.121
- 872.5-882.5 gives 2.524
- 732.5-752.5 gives 2.528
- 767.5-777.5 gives 2.412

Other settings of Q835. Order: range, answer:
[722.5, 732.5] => 2.517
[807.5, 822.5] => 2.845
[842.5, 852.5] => 1.711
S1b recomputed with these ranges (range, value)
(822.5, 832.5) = 2.36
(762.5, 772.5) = 2.46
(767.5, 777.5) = 2.36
